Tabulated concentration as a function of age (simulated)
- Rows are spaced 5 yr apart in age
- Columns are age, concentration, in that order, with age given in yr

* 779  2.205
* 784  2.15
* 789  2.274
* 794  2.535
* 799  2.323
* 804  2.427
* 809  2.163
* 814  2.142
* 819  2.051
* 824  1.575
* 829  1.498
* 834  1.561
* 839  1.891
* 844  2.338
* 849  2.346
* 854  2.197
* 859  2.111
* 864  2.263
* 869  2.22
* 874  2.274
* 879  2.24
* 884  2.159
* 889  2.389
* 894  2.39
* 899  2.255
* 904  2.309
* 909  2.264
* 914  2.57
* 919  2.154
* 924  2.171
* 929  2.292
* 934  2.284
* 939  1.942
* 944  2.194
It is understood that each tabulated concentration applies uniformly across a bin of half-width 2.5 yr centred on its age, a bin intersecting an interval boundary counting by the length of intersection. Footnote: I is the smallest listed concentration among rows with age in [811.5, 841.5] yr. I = 1.498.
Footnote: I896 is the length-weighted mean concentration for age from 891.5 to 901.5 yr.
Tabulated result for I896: 2.32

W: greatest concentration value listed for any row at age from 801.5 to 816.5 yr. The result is 2.427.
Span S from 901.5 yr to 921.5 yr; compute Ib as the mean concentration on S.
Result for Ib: 2.32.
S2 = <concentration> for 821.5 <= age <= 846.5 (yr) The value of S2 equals 1.77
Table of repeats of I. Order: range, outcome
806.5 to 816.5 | 2.142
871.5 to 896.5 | 2.159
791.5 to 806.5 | 2.323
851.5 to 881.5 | 2.111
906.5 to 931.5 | 2.154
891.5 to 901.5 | 2.255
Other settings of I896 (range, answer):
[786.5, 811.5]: 2.34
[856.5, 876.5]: 2.22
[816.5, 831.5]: 1.71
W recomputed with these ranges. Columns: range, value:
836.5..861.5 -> 2.346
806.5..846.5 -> 2.338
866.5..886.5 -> 2.274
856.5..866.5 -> 2.263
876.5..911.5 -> 2.39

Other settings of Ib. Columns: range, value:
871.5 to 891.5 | 2.27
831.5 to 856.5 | 2.07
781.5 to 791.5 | 2.21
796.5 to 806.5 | 2.38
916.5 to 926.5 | 2.16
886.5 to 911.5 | 2.32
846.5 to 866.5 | 2.23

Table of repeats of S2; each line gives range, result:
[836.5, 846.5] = 2.11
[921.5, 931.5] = 2.23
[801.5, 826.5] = 2.07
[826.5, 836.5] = 1.53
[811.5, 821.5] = 2.1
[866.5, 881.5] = 2.24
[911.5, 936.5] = 2.29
